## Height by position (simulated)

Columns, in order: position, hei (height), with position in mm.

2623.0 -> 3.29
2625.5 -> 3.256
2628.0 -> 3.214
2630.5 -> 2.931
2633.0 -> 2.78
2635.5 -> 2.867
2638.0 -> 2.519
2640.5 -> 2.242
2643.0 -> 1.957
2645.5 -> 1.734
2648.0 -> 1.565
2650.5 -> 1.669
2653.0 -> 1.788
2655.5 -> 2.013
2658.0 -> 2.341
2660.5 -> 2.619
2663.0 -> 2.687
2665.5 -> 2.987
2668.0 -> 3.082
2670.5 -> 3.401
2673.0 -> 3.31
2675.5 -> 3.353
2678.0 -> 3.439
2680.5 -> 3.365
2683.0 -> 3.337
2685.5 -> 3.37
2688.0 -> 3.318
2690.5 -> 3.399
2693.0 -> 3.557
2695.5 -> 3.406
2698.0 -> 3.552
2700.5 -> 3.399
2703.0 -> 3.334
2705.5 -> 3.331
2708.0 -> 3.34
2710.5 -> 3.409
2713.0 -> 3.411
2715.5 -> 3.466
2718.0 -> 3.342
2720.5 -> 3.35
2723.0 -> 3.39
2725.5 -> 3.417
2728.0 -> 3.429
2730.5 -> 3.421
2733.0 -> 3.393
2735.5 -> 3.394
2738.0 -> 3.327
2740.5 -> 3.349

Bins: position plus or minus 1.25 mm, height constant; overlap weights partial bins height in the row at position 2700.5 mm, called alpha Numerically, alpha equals 3.399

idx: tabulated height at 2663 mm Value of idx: 2.687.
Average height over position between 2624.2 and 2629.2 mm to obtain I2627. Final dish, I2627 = 3.24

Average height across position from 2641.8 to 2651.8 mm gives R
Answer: 1.73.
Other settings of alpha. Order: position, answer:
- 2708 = 3.34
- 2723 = 3.39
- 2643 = 1.957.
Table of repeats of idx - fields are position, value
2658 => 2.341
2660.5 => 2.619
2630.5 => 2.931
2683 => 3.337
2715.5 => 3.466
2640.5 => 2.242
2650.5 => 1.669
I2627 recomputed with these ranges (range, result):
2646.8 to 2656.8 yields 1.76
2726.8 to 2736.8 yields 3.41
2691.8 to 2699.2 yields 3.5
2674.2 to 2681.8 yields 3.38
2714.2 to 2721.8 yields 3.39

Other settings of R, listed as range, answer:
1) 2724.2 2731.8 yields 3.42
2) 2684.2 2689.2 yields 3.34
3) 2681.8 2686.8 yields 3.35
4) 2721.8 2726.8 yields 3.4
